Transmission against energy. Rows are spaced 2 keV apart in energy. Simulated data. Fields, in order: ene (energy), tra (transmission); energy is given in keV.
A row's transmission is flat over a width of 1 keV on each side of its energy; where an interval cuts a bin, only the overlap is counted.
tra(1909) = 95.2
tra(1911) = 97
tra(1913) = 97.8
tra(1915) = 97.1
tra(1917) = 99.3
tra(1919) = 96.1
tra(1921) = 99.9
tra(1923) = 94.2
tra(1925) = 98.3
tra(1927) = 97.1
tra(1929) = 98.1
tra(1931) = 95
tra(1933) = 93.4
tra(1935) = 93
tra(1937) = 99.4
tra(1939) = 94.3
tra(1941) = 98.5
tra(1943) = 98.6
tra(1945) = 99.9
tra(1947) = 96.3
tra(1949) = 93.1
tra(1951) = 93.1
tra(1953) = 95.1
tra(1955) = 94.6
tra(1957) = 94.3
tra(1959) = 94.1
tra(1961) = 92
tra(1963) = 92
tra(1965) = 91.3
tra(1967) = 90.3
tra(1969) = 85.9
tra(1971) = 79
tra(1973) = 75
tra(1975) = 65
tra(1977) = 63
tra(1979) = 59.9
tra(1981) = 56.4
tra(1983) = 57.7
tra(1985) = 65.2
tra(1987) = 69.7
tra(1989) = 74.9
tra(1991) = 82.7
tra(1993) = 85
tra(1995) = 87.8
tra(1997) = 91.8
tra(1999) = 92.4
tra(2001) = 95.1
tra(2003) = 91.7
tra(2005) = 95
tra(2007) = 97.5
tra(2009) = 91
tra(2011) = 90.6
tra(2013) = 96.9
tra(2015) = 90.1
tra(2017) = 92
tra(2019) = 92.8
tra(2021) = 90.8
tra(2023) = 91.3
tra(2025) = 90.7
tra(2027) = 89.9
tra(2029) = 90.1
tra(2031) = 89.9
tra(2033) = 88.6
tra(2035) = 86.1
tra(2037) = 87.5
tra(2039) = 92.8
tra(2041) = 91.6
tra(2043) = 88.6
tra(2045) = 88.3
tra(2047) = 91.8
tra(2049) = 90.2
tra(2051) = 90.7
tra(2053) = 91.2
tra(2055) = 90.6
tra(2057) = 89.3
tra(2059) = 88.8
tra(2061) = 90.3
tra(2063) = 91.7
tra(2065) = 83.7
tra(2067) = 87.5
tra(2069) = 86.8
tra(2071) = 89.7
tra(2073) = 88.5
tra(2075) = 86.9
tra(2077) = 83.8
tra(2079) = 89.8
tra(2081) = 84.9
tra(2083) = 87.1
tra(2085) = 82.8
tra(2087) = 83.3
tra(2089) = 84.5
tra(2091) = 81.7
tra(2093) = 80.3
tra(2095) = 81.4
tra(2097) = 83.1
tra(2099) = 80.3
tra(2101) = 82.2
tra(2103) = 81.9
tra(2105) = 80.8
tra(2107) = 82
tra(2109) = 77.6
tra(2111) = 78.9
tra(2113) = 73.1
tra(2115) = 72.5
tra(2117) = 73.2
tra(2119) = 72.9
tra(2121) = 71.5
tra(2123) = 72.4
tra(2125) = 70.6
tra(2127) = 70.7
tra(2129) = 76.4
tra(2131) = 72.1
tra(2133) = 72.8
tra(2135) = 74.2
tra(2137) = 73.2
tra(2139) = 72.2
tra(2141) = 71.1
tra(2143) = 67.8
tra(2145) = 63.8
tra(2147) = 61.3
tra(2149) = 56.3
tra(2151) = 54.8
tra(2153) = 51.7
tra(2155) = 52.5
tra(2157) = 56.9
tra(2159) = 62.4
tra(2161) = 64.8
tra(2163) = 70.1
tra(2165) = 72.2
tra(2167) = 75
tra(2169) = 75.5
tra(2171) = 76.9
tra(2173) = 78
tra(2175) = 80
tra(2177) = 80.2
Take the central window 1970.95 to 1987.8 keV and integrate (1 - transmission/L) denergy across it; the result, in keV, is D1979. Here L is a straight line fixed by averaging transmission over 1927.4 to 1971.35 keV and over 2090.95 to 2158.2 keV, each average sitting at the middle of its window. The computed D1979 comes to 4.7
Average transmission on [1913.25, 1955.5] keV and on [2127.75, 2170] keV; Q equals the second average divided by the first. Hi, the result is 0.69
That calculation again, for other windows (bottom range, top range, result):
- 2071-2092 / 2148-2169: 0.73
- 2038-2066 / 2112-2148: 0.79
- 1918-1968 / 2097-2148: 0.78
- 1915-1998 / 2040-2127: 0.96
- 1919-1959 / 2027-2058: 0.94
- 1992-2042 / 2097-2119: 0.86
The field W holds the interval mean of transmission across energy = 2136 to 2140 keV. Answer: 72.7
